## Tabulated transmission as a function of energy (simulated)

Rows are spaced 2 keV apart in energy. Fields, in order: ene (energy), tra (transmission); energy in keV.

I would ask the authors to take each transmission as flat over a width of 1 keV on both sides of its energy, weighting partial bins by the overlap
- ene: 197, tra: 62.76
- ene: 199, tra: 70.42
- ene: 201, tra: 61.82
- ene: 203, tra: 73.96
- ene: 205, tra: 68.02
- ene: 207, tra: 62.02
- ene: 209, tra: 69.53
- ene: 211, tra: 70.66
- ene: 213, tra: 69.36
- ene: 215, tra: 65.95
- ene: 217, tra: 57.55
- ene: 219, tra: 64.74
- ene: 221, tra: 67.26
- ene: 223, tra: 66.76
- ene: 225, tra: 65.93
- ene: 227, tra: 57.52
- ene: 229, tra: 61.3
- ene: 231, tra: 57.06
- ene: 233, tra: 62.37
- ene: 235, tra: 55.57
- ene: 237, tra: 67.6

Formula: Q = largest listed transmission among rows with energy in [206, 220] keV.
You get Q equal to 70.66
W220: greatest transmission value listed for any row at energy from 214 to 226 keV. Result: 67.26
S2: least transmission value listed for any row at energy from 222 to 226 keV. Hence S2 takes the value 65.93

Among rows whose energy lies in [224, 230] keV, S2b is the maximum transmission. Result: 65.93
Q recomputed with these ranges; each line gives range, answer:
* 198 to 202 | 70.42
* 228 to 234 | 62.37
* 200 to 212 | 73.96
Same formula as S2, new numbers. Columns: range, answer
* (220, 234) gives 57.06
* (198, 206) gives 61.82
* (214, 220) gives 57.55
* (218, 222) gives 64.74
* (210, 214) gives 69.36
